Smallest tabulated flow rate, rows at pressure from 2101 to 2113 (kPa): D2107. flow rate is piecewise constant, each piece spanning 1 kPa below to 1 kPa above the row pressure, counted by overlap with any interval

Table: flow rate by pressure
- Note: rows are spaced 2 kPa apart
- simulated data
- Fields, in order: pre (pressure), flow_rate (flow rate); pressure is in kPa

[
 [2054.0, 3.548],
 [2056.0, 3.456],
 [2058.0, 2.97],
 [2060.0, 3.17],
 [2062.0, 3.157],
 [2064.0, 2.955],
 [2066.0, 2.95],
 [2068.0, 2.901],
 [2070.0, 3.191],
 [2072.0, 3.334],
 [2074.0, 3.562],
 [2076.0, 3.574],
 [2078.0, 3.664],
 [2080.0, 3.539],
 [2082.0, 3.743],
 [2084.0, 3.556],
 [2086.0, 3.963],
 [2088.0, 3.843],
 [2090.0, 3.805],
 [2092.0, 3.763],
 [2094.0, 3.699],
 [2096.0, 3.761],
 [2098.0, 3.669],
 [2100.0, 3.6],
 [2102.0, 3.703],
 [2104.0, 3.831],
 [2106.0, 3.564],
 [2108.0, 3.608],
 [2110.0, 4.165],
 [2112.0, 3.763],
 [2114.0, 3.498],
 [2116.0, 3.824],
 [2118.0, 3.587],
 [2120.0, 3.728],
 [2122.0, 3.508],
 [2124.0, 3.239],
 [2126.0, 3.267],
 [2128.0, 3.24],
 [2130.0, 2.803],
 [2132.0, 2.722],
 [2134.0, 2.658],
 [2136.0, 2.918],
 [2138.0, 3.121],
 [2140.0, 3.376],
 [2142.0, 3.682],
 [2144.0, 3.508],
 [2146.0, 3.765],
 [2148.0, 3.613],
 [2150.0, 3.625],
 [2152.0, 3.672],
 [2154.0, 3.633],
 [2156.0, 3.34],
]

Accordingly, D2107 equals 3.564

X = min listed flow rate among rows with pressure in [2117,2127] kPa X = 3.239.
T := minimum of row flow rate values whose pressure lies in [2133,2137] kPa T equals 2.658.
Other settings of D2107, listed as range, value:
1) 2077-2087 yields 3.539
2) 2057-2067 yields 2.95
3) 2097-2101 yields 3.6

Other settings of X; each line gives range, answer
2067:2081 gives 2.901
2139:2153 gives 3.376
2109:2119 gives 3.498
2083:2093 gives 3.556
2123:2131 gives 2.803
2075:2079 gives 3.574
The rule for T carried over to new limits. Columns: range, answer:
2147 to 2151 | 3.613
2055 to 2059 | 2.97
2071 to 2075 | 3.334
